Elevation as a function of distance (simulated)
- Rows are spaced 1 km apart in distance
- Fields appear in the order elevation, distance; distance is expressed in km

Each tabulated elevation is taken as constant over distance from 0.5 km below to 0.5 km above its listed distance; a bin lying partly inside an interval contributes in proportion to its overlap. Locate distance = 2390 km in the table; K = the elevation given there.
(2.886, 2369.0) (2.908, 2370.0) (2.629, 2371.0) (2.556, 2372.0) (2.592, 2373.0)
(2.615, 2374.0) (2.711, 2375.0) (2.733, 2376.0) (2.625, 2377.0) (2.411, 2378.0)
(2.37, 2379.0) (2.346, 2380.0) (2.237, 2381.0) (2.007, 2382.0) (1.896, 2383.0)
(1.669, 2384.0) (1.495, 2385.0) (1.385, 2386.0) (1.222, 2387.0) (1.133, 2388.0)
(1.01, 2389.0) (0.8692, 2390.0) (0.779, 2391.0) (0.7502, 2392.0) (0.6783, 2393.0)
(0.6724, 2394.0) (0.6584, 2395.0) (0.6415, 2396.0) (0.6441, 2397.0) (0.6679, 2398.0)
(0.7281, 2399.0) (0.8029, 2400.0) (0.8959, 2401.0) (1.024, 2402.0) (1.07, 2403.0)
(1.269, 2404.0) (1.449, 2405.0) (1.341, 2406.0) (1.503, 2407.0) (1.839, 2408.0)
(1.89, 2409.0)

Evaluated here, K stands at 0.8692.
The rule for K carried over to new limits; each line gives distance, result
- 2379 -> 2.37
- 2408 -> 1.839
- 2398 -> 0.6679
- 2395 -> 0.6584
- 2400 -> 0.8029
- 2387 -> 1.222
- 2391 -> 0.779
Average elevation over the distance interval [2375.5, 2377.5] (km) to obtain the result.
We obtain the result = 2.68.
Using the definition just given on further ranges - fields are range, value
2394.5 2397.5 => 0.648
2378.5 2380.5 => 2.36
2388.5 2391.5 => 0.886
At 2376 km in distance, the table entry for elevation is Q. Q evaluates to 2.733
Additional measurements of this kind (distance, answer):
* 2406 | 1.341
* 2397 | 0.6441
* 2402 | 1.024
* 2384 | 1.669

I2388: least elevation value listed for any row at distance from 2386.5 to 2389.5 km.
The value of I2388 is 1.01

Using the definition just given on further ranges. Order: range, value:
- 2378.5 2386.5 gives 1.385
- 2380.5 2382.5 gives 2.007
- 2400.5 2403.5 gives 0.8959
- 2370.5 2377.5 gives 2.556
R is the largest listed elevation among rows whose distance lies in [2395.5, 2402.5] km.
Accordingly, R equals 1.024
